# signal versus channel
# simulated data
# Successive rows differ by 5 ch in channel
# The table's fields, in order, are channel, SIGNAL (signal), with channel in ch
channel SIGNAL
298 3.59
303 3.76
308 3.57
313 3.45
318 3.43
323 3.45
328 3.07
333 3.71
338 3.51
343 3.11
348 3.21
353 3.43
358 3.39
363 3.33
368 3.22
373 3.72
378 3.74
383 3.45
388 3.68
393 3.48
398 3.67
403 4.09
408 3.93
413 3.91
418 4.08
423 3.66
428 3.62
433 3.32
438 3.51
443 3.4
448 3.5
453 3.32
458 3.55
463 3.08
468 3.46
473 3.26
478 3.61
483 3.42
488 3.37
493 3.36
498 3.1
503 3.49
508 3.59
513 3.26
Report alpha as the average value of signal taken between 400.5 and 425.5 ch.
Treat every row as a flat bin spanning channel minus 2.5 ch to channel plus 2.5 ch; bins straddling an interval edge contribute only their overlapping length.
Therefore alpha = 3.93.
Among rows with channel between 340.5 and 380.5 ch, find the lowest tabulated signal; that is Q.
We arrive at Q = 3.11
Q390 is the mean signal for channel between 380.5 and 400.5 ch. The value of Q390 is 3.57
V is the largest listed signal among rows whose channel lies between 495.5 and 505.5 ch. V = 3.49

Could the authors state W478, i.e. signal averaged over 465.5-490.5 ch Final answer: 3.42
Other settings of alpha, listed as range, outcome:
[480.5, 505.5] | 3.35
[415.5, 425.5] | 3.87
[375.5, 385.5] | 3.6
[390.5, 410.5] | 3.79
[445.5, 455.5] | 3.41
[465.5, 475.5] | 3.36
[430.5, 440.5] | 3.41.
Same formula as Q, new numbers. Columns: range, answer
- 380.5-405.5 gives 3.45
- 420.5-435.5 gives 3.32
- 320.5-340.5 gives 3.07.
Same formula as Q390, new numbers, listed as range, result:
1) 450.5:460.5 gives 3.43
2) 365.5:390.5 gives 3.56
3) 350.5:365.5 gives 3.38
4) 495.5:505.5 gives 3.3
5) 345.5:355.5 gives 3.32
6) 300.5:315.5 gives 3.59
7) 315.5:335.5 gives 3.42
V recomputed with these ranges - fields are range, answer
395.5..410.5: 4.09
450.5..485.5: 3.61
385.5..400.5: 3.68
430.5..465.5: 3.55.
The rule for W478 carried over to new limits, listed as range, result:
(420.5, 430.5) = 3.64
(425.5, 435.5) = 3.47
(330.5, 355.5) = 3.39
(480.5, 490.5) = 3.4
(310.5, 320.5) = 3.44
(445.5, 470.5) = 3.38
